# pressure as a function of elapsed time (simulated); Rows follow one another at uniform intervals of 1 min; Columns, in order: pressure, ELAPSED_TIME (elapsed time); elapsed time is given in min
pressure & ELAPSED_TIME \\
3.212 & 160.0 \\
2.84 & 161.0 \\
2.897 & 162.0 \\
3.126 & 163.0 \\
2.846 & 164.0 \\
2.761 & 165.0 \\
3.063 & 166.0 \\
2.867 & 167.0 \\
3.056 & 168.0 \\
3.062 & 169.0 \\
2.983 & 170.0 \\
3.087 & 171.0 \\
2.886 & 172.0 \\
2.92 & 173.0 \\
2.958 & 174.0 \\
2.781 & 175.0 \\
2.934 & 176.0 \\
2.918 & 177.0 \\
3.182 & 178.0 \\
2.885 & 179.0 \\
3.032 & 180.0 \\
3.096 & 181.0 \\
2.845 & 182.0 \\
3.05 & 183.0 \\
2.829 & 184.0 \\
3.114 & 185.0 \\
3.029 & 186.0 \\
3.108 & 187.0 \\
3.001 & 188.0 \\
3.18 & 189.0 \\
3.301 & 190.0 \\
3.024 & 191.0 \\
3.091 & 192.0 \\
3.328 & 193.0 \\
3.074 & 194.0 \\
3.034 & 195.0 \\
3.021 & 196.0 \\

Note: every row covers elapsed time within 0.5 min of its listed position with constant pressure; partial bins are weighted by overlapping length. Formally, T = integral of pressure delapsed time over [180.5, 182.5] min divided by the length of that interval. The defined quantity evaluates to 2.97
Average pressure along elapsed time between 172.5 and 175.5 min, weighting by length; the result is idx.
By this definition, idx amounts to 2.89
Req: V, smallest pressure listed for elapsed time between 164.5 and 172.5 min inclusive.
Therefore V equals 2.761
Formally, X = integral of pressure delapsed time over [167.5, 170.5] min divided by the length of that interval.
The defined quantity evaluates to 3.03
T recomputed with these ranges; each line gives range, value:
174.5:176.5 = 2.86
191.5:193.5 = 3.21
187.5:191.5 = 3.13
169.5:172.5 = 2.99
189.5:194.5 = 3.16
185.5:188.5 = 3.05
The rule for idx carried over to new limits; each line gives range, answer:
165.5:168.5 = 3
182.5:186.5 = 3.01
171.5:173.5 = 2.9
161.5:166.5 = 2.94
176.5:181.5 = 3.02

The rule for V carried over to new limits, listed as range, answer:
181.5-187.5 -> 2.829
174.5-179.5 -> 2.781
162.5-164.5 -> 2.846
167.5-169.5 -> 3.056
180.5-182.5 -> 2.845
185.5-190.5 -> 3.001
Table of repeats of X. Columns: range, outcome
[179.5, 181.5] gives 3.06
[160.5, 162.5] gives 2.87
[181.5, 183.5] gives 2.95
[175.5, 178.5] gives 3.01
